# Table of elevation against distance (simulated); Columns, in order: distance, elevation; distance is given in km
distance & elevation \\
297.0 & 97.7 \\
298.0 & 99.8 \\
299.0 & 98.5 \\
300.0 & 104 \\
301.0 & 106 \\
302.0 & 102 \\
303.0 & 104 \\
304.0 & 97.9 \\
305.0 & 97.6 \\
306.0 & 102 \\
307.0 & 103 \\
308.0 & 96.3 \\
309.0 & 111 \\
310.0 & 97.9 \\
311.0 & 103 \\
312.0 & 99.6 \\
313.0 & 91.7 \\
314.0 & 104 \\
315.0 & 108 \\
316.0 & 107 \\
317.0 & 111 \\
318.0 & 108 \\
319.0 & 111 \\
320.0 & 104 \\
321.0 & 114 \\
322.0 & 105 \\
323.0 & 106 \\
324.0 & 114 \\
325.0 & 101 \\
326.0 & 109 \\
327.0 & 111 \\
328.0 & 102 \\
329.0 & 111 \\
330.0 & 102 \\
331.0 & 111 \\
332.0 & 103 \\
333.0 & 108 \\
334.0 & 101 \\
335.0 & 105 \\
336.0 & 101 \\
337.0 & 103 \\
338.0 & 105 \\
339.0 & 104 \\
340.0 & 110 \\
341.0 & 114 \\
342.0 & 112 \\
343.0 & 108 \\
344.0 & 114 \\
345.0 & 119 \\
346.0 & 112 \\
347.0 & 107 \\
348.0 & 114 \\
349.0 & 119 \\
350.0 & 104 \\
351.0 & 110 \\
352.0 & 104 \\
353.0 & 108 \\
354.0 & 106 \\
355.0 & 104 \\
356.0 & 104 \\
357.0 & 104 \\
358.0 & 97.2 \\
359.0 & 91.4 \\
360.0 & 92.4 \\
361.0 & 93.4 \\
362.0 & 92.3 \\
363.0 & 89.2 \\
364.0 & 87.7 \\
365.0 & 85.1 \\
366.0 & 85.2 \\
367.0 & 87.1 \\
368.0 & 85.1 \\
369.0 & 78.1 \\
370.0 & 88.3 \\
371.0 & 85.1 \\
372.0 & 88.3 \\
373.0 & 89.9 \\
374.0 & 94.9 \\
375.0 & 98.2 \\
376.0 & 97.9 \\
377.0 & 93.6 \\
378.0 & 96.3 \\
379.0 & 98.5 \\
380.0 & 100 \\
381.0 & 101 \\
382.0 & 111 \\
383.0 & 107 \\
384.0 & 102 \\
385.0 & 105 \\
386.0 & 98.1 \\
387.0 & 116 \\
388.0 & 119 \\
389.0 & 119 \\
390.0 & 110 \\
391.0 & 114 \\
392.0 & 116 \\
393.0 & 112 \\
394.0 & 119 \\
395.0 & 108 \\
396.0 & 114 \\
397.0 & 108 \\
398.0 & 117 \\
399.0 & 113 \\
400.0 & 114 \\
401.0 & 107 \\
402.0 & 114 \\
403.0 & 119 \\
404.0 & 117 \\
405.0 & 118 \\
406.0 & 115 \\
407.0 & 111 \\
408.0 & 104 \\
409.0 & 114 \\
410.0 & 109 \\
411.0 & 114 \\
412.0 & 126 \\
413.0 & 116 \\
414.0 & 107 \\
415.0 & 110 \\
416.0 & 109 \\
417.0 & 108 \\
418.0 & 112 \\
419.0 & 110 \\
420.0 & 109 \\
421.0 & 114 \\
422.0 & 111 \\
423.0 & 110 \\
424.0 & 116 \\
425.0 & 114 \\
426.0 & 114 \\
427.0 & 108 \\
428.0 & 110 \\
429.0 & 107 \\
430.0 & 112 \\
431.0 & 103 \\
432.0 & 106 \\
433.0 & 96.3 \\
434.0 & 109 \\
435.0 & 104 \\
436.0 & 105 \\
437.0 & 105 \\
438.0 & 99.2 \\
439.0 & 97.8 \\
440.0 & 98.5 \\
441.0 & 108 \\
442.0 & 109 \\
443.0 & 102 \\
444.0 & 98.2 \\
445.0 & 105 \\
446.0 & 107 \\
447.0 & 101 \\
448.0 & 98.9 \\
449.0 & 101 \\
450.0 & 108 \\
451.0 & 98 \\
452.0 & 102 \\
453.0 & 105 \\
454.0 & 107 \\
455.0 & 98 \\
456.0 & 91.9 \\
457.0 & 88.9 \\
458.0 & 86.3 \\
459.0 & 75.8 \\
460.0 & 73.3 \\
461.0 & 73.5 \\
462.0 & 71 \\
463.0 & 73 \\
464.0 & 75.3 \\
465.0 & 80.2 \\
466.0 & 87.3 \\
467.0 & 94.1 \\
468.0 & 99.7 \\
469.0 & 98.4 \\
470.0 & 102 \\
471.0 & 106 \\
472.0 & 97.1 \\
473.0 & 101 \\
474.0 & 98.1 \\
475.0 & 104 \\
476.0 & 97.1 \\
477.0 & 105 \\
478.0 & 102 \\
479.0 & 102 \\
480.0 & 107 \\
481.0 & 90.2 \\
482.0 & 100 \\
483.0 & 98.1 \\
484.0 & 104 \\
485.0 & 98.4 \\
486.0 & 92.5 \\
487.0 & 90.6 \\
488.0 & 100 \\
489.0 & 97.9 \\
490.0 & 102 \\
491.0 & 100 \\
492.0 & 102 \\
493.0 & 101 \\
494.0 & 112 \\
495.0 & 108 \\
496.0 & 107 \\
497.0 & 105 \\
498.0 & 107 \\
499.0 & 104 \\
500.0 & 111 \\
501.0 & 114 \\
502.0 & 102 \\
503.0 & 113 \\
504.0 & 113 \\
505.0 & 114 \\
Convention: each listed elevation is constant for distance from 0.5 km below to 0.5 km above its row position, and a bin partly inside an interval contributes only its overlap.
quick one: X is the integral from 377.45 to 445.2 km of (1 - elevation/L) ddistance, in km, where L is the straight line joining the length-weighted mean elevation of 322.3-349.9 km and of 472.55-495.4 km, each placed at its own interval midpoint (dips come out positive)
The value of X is -3.2 km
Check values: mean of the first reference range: 108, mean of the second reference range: 101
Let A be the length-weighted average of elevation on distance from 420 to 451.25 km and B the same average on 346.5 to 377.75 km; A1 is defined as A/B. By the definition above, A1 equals 1.1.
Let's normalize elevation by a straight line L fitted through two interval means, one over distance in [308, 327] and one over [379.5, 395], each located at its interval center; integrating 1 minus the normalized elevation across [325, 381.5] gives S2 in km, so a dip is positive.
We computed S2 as 3.7 km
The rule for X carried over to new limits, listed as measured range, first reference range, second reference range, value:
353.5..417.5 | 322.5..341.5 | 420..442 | 1.7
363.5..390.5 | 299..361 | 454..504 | 1.4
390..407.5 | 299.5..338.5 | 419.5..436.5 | -1.0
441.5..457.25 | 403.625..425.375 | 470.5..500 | 0.8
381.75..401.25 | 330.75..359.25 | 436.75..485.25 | -1.7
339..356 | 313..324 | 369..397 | -0.7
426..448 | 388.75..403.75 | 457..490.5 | -0.3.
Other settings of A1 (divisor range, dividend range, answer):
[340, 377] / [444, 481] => 0.96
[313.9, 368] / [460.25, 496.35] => 0.92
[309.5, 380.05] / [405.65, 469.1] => 1.00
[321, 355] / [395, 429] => 1.04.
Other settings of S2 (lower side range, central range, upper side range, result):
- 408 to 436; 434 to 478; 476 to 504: 4.2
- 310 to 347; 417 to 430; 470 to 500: -0.9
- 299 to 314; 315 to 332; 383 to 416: -0.8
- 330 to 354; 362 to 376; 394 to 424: 2.8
